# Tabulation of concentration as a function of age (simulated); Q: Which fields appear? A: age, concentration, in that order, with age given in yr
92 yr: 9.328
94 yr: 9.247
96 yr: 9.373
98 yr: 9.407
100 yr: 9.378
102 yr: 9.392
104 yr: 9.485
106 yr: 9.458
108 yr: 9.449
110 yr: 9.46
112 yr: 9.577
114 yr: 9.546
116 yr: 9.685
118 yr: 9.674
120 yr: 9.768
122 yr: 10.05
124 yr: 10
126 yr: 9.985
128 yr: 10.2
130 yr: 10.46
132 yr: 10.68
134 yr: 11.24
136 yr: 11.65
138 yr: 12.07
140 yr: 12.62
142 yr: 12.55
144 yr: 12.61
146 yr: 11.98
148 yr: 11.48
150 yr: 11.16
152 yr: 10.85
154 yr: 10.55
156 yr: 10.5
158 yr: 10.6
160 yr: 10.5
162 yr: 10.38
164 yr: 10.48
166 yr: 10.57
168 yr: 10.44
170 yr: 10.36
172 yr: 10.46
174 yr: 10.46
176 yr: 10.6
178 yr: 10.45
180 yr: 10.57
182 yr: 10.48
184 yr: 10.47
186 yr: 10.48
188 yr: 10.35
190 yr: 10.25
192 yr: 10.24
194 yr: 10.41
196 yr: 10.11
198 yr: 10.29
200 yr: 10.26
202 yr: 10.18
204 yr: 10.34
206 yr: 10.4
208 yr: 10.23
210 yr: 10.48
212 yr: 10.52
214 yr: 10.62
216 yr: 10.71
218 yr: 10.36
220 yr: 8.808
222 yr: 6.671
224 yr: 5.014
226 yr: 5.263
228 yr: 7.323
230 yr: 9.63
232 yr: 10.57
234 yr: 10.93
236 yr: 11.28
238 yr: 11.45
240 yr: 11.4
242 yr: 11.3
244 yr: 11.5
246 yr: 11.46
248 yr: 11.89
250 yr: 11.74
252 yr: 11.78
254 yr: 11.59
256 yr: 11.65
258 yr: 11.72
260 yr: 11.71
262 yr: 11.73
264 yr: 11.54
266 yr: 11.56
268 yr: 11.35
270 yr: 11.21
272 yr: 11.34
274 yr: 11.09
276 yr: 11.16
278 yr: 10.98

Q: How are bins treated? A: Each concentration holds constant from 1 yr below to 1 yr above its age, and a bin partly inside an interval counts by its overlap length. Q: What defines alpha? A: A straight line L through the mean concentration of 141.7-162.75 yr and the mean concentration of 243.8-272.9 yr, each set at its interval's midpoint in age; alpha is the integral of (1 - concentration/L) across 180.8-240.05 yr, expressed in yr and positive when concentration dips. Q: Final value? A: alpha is 8.1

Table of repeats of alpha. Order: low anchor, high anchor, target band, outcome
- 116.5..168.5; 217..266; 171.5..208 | 0.9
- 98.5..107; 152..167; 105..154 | -3.5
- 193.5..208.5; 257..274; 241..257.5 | -0.6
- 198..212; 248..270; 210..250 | 3.9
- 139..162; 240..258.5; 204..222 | 2.3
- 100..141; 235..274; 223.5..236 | 3.1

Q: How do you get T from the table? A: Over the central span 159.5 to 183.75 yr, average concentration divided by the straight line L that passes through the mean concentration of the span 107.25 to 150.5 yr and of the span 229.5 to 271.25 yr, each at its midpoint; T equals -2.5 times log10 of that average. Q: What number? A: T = 0.05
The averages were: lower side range 10.7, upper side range 11.4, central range 10.5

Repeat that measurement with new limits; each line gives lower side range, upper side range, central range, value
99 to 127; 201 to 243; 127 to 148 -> -0.200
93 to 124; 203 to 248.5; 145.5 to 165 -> -0.120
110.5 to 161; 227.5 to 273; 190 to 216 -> 0.072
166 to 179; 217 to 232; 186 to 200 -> -0.097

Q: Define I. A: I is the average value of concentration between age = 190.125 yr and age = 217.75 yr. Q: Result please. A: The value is 10.4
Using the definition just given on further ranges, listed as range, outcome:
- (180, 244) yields 9.93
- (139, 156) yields 11.7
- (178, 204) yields 10.3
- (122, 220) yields 10.7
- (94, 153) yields 10.4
